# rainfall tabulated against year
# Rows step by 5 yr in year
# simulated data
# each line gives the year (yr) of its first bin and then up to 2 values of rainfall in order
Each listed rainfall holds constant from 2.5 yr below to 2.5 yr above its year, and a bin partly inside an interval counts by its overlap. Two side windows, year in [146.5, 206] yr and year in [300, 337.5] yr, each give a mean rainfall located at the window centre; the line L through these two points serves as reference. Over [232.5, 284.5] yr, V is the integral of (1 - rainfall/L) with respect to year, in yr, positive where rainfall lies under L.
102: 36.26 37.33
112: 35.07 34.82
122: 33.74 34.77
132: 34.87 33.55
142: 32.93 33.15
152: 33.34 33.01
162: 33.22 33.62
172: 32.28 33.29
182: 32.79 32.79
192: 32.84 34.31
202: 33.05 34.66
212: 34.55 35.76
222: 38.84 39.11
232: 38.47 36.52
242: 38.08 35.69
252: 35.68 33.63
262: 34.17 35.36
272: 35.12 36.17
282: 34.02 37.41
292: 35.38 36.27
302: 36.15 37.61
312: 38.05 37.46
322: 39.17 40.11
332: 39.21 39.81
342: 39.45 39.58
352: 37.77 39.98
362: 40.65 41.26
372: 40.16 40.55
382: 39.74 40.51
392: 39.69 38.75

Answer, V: 0.88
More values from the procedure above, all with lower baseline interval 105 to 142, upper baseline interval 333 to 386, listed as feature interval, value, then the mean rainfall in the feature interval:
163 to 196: 2.7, 33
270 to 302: 2.1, 35.8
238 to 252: 0.3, 36.6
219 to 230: -0.6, 38.8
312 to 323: 0.2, 38.1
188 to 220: 2.0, 34.2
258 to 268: 0.9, 34.5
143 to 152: 0.5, 33.2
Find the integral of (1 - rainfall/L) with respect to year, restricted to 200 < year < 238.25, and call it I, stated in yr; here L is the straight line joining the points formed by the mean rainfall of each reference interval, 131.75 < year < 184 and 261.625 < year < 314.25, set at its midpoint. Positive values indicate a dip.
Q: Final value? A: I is -2.1 yr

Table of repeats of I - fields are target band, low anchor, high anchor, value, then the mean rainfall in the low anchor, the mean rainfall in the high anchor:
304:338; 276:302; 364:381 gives -0.9 yr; 35.9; 40.6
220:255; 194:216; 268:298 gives -2.6 yr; 34.2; 35.7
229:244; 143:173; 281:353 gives -0.9 yr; 33.1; 37.9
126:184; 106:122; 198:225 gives 3.2 yr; 35.3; 35.4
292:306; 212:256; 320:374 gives 0.9 yr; 37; 39.7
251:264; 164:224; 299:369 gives 0.7 yr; 34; 39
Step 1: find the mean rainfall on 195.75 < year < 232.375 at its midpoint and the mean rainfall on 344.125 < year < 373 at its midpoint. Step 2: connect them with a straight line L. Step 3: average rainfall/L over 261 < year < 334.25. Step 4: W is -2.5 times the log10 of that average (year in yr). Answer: 0.04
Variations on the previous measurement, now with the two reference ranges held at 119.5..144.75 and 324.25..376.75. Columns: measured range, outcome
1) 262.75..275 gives 0.075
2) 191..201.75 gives 0.067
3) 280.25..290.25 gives 0.066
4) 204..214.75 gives 0.045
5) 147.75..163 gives 0.045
